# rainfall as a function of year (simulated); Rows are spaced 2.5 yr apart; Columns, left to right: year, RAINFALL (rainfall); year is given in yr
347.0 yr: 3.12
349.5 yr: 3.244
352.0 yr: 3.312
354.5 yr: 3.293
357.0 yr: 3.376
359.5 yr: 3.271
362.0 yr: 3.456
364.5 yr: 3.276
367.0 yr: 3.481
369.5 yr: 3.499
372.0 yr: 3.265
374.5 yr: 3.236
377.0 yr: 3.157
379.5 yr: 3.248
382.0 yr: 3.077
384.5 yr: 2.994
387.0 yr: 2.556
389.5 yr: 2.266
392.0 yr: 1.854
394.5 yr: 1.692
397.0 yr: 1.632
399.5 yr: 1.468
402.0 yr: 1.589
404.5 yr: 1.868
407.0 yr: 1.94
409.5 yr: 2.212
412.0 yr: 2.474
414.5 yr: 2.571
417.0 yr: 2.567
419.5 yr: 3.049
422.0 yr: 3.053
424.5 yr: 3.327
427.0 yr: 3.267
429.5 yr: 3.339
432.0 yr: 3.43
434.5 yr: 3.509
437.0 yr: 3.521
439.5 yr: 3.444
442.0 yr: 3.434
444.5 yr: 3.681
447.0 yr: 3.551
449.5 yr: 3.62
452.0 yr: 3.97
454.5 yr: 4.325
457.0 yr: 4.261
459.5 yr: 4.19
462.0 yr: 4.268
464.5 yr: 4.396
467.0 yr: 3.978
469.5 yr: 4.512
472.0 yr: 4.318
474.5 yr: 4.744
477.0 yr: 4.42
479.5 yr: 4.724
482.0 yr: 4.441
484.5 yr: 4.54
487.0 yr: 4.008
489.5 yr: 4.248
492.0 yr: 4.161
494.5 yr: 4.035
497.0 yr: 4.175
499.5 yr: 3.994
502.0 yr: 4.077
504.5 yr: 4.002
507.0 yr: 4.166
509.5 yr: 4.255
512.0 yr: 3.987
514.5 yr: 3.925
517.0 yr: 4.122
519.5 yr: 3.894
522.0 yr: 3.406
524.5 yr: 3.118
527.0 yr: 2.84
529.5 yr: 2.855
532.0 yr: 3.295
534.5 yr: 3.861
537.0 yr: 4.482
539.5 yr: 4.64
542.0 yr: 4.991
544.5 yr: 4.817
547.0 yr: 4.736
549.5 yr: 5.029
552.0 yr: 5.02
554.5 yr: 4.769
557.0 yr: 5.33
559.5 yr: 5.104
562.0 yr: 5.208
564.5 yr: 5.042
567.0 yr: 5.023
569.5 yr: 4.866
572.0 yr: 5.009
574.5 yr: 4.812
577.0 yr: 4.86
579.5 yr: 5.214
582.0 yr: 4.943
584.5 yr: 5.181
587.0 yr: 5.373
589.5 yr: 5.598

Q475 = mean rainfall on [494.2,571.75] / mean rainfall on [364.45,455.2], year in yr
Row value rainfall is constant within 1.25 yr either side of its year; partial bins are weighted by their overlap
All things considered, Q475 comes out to 1.48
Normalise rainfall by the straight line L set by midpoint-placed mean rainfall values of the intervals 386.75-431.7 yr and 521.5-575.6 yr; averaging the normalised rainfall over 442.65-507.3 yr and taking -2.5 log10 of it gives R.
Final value -0.24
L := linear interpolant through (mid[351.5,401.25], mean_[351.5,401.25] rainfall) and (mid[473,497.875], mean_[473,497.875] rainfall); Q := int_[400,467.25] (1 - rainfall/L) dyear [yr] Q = 7.7 yr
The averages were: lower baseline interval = 2.85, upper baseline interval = 4.35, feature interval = 3.26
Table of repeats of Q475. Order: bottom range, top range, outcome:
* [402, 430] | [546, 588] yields 1.91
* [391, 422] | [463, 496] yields 2.05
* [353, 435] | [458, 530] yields 1.46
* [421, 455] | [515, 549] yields 1.12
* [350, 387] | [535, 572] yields 1.51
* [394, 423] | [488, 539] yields 1.77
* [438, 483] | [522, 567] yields 1.07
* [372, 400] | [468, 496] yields 1.73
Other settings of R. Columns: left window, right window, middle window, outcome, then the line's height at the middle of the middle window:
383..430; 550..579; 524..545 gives 0.171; 4.51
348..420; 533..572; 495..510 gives 0.032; 4.22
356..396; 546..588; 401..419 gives 0.446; 3.34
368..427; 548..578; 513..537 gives 0.247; 4.45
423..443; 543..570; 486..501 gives 0.021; 4.19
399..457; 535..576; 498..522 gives 0.060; 4.25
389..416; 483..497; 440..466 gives -0.211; 3.25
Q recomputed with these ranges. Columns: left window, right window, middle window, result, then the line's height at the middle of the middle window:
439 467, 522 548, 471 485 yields -2.1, 3.93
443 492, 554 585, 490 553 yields 7.8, 4.65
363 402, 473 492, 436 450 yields 0.7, 3.74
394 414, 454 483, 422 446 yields -3.0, 3.05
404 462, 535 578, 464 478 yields -2.3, 3.78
